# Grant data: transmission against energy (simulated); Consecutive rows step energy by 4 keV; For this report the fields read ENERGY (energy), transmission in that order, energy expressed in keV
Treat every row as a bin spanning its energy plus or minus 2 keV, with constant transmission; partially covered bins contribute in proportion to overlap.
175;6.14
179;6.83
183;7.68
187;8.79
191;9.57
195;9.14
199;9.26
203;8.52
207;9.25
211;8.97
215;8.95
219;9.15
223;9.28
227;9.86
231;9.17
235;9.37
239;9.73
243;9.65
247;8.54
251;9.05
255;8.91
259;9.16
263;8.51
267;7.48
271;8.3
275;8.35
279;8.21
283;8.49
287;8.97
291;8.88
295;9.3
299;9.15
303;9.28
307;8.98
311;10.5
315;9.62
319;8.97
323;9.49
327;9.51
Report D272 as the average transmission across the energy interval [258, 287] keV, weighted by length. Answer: 8.37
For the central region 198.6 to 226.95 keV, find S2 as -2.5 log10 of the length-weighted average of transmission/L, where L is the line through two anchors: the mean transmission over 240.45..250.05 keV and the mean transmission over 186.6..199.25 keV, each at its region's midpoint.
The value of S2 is 0.01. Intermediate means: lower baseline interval 9.23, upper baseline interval 9.13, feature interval 9.1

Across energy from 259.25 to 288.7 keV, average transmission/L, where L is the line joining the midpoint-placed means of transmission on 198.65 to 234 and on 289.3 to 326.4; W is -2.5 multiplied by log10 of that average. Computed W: 0.11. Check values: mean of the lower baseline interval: 9.16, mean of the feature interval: 8.37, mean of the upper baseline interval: 9.36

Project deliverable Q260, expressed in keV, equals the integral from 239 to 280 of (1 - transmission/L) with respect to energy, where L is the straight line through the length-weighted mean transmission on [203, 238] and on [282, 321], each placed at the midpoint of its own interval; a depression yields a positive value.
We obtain 2.43 keV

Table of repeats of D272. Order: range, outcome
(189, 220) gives 9.1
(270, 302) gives 8.74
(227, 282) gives 8.84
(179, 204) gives 8.68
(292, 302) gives 9.2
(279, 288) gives 8.59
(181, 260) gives 9.1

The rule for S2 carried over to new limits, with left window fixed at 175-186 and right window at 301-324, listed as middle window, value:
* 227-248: -0.15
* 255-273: 0.03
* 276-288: 0.06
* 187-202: -0.23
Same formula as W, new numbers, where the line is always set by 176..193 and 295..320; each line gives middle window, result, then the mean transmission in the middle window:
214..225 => -0.083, 9.14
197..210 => -0.089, 9.01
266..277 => 0.119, 8.09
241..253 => -0.038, 9.08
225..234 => -0.110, 9.5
